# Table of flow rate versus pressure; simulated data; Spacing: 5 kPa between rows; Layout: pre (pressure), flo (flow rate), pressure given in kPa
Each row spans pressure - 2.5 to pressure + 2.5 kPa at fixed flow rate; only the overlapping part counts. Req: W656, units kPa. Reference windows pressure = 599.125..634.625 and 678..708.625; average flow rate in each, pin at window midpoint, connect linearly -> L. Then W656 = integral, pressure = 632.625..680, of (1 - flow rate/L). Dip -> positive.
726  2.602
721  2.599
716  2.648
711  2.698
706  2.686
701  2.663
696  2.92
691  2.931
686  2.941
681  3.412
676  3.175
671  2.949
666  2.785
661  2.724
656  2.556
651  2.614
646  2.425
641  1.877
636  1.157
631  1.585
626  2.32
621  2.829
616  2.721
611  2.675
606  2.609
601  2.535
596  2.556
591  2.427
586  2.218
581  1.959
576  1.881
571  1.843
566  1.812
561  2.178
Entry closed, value 3.8 kPa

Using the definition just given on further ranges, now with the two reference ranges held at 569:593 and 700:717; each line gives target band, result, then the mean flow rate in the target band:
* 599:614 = -2.9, 2.61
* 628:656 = 4.4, 1.99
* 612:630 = -2.3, 2.54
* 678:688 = -2.5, 3.19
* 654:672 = -2.1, 2.74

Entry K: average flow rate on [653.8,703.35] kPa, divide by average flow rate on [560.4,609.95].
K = 1.31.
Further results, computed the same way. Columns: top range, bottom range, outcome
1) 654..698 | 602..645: 1.31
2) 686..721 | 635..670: 1.16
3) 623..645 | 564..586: 0.94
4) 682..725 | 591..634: 1.13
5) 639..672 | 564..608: 1.16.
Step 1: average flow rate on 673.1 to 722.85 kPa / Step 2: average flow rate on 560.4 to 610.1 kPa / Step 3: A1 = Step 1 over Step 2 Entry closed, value 1.29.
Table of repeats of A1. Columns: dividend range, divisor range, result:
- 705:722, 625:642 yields 1.59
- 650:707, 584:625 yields 1.12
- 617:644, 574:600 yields 0.90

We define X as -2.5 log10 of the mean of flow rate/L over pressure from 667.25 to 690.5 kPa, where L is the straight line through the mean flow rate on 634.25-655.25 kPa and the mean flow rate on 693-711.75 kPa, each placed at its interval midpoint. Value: -0.24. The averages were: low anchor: 2.09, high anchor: 2.75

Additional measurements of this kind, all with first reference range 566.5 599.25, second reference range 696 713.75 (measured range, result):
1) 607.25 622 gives -0.19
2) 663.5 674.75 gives -0.14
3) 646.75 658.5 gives -0.04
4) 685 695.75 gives -0.11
